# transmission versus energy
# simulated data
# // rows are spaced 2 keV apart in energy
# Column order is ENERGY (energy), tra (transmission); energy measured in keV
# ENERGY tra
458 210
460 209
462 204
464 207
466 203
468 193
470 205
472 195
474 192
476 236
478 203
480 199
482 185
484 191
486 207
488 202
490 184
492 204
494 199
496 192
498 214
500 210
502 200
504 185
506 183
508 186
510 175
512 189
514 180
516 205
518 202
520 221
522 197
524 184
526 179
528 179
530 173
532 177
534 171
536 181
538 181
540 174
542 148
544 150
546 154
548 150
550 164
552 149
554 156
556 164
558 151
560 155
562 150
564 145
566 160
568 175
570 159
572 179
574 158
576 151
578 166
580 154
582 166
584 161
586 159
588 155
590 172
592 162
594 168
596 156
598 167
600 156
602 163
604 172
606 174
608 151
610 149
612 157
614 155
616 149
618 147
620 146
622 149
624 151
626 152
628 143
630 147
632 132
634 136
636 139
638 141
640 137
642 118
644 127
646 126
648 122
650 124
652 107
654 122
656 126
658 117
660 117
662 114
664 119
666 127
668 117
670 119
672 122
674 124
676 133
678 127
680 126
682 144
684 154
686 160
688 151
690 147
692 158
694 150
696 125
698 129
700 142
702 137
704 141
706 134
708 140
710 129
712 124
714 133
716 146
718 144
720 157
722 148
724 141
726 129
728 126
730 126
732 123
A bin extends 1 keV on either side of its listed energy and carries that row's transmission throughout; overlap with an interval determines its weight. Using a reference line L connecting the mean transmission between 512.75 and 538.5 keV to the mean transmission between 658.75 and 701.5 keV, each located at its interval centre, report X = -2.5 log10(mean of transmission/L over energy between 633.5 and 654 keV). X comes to 0.15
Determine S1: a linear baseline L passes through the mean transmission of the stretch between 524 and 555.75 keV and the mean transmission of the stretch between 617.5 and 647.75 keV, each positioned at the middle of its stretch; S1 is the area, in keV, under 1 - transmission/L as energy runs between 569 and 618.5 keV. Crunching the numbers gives -3.3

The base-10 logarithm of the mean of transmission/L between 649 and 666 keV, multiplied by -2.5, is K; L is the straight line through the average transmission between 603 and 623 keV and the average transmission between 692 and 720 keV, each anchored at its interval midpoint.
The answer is 0.23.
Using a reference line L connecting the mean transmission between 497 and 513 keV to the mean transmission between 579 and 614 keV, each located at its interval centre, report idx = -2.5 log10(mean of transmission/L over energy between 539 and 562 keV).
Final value 0.140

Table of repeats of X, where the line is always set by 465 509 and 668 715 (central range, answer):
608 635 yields 0.07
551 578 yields 0.11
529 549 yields 0.11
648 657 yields 0.23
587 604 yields 0.02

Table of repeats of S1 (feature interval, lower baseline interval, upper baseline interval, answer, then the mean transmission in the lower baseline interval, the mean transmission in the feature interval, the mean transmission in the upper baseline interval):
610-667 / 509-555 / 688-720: 7.2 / 176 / 134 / 140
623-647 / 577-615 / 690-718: 2.4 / 161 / 137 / 138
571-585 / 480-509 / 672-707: 0.8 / 196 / 162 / 140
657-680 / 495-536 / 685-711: 4.3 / 190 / 122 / 142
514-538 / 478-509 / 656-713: -0.2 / 196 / 187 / 133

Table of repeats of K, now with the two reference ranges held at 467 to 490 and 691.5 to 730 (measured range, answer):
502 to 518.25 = 0.02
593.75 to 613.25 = 0.04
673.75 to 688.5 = 0.04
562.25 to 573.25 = 0.09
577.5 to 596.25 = 0.06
